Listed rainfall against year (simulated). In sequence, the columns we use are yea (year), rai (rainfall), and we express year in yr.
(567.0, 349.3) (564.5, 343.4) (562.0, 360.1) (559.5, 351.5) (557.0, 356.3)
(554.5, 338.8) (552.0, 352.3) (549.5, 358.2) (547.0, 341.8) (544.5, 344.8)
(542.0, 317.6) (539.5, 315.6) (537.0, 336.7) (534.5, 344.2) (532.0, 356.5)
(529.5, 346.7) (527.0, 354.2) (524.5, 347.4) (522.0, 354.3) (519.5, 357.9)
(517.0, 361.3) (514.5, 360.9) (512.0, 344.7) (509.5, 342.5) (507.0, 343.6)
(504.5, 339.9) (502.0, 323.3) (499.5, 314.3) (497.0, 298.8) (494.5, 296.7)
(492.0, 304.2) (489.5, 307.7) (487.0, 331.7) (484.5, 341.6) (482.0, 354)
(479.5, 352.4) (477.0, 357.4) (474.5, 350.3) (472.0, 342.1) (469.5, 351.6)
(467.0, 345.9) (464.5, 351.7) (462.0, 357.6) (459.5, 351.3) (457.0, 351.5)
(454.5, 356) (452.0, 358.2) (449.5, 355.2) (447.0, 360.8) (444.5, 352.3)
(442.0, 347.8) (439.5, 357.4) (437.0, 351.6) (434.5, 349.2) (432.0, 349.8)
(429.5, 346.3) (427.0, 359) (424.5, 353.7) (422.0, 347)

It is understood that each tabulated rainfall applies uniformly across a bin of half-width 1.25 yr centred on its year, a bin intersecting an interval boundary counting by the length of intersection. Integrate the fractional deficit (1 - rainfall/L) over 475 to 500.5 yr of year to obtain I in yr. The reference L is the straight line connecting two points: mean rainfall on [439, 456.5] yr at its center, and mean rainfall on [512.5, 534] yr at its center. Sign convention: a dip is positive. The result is 2.0 yr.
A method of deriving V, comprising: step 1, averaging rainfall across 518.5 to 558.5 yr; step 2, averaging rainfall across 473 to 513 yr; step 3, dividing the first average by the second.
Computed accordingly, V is 1.04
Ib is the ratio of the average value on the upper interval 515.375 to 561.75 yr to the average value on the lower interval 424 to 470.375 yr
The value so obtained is 0.98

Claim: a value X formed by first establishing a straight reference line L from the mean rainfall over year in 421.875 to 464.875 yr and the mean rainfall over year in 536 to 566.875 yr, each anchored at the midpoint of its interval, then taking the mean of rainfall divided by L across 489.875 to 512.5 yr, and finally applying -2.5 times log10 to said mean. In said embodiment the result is 0.085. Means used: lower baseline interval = 353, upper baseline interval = 343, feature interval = 322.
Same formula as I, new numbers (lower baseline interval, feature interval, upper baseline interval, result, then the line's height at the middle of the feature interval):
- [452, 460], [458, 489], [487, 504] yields -1.2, 335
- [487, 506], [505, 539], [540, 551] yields -2.3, 327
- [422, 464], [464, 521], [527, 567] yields 1.9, 349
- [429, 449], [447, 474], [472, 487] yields -0.2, 350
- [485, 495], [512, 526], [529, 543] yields -1.2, 328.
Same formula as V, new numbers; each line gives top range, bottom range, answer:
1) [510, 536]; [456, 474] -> 1.01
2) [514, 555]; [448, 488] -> 0.99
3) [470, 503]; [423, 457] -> 0.93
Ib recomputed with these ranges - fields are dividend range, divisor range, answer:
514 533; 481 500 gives 1.11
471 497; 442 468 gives 0.94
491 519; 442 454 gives 0.93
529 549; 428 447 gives 0.96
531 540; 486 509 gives 1.07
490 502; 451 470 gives 0.87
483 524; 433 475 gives 0.95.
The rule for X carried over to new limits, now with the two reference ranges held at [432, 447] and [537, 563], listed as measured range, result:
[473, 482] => -0.01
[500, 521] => 0.00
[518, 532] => -0.02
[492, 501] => 0.15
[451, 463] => -0.01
